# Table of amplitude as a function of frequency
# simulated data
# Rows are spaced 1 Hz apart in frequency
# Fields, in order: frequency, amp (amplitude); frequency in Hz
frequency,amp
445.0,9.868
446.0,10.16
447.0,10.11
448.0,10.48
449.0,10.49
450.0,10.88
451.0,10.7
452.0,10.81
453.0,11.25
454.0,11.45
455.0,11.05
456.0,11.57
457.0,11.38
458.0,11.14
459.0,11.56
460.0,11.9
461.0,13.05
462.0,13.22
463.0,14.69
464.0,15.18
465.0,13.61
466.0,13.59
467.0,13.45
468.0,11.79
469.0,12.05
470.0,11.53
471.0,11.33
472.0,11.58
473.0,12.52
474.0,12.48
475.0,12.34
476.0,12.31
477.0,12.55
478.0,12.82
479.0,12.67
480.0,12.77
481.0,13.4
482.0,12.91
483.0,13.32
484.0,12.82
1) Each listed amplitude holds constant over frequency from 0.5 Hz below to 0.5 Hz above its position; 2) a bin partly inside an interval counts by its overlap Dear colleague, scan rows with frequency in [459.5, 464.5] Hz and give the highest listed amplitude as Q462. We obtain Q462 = 15.18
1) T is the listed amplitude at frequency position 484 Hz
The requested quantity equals 12.82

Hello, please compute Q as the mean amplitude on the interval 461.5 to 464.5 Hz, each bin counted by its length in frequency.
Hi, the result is 14.4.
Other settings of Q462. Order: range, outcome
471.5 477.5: 12.55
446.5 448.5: 10.48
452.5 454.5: 11.45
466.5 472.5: 13.45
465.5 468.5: 13.59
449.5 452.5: 10.88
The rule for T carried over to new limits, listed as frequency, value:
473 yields 12.52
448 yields 10.48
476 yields 12.31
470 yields 11.53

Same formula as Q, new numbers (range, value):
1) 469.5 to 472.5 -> 11.5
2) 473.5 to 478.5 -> 12.5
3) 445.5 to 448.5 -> 10.2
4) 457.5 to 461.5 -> 11.9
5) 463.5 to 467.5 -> 14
